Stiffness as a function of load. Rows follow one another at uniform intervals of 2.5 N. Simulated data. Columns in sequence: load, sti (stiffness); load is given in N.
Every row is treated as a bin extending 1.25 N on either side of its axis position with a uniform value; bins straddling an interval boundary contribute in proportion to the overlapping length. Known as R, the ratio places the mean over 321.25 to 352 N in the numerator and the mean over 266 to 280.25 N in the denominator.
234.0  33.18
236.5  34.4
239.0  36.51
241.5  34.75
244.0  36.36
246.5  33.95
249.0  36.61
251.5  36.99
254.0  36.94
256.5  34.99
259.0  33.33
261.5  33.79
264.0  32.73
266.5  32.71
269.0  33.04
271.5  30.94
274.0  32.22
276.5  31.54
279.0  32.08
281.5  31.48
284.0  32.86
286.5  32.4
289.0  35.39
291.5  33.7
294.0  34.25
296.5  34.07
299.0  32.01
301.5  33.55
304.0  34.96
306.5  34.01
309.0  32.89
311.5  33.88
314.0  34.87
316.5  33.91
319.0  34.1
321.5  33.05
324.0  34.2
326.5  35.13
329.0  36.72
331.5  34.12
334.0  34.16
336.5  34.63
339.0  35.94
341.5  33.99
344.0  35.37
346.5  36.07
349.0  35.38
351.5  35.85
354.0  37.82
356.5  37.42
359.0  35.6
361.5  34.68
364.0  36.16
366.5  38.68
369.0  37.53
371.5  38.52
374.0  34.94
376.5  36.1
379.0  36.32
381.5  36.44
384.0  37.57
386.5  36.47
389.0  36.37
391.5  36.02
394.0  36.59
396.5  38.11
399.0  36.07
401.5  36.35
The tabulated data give 1.1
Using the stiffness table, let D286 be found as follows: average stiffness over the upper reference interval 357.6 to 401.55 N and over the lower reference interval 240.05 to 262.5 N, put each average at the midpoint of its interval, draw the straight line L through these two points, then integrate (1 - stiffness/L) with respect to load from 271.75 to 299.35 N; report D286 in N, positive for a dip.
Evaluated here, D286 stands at 2.2 N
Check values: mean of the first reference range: 35.3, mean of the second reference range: 36.6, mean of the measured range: 32.9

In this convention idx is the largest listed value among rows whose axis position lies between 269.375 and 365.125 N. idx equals 37.82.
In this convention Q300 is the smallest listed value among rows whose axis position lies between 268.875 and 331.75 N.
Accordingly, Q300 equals 30.94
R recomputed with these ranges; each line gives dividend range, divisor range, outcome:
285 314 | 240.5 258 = 0.94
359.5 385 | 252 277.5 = 1.10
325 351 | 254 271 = 1.05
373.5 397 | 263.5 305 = 1.11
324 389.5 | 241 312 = 1.07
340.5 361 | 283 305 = 1.07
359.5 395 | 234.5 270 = 1.05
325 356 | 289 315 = 1.05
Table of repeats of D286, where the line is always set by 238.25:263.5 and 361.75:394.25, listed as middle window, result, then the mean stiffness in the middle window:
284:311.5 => 1.64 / 33.7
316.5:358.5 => 1.21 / 35.2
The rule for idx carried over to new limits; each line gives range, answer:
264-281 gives 33.04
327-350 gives 36.72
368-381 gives 38.52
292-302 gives 34.25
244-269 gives 36.99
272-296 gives 35.39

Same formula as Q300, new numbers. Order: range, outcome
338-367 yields 33.99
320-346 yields 33.05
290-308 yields 32.01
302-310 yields 32.89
